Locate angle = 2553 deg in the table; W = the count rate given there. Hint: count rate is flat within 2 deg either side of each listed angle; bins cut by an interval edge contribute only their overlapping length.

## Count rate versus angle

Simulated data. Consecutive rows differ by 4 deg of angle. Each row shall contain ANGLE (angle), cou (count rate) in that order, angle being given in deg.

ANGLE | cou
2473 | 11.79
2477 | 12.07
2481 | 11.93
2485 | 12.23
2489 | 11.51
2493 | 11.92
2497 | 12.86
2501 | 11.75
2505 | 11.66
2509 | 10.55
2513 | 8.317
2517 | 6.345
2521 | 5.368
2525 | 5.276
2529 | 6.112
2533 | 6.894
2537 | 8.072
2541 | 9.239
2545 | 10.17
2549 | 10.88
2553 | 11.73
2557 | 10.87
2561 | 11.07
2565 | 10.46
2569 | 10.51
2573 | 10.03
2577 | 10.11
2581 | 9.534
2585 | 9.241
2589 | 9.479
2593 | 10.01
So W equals 11.73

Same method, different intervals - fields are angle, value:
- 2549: 10.88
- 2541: 9.239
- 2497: 12.86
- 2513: 8.317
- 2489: 11.51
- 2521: 5.368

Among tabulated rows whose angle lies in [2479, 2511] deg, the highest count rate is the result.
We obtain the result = 12.86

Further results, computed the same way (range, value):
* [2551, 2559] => 11.73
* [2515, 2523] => 6.345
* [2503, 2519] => 11.66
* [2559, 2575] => 11.07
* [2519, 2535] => 6.894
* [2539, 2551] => 10.88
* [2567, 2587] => 10.51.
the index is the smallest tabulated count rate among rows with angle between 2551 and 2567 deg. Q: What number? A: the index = 10.46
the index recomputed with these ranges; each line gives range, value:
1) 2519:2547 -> 5.276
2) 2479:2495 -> 11.51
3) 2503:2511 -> 10.55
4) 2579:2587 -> 9.241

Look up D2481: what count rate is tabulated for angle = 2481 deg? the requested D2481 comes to 11.93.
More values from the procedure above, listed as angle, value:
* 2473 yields 11.79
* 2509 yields 10.55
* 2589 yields 9.479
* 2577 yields 10.11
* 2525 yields 5.276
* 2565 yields 10.46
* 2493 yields 11.92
